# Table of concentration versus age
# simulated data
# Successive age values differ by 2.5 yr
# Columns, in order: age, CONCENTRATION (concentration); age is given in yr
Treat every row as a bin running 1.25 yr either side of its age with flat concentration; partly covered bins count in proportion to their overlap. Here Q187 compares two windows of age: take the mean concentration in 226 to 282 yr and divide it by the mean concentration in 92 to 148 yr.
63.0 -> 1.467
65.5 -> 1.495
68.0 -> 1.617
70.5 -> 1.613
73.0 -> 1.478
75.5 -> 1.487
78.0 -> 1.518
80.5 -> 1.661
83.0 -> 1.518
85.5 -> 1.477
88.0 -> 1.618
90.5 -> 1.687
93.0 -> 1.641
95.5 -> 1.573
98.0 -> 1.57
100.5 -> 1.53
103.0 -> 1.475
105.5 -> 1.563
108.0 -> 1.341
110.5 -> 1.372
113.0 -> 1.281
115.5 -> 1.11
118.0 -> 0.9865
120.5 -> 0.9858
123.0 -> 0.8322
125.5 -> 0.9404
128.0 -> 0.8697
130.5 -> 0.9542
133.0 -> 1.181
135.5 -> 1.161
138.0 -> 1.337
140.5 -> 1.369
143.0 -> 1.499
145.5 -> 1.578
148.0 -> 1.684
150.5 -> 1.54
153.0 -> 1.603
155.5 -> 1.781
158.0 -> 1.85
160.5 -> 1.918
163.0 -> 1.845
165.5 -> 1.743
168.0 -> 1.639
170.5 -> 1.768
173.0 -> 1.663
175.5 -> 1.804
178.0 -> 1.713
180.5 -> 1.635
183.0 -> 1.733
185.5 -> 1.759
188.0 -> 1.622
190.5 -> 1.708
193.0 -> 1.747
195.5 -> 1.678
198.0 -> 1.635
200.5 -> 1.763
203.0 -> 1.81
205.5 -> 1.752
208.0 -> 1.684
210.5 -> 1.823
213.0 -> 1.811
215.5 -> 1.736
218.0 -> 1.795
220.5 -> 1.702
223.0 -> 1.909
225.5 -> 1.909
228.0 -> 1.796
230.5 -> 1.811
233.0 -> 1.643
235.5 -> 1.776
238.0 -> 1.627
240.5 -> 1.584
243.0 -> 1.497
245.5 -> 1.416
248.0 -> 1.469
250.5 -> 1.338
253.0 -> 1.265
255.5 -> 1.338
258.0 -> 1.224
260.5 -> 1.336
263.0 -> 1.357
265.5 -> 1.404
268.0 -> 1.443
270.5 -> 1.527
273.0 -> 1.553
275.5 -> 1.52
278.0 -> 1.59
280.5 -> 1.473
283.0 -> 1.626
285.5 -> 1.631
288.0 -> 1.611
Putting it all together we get 1.17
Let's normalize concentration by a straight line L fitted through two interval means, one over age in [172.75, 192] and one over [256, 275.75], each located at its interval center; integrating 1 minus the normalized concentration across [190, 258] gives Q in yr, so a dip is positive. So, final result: -4.19 yr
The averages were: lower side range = 1.71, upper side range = 1.41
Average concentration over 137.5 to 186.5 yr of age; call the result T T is 1.68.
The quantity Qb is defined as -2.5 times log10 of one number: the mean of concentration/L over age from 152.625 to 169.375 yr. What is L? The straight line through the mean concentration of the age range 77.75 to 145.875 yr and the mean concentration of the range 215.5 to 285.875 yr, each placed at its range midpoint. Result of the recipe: -0.25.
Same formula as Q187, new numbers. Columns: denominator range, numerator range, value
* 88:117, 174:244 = 1.18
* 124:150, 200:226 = 1.42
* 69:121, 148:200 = 1.18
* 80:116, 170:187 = 1.15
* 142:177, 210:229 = 1.06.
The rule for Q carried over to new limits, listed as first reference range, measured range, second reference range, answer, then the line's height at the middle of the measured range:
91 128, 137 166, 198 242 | -3.4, 1.47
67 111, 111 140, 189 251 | 9.4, 1.59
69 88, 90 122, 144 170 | 4.4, 1.6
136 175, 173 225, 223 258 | -4.3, 1.61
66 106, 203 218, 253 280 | -3.1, 1.47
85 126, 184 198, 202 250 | -0.8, 1.61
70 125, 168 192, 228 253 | -3.3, 1.5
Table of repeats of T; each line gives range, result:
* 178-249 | 1.71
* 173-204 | 1.71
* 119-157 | 1.29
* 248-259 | 1.31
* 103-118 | 1.32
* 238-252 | 1.47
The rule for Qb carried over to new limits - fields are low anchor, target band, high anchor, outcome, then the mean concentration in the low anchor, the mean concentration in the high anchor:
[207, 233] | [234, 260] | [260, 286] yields 0.135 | 1.79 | 1.5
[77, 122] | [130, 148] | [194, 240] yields 0.156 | 1.44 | 1.76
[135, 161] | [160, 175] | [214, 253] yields -0.105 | 1.58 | 1.66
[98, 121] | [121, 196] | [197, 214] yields 0.014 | 1.32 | 1.75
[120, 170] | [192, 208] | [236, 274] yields -0.205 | 1.43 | 1.43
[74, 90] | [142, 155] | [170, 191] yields 0.043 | 1.55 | 1.71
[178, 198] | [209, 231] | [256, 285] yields -0.131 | 1.69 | 1.46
